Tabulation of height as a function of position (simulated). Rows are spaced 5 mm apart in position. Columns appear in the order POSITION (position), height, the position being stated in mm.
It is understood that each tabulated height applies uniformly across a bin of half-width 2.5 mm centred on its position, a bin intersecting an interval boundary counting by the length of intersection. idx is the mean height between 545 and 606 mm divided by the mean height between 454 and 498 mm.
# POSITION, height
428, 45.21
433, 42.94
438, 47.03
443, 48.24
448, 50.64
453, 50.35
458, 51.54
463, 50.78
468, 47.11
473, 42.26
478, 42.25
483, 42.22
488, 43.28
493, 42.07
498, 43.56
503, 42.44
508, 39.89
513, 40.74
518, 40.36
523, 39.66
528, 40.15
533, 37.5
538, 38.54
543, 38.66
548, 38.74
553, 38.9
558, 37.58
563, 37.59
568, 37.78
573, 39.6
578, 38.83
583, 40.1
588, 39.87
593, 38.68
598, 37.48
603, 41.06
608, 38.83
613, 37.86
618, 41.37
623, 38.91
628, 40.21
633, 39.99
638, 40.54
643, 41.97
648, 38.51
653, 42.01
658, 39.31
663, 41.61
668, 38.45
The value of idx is 0.86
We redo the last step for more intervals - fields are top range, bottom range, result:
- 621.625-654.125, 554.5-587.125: 1.04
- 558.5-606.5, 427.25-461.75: 0.81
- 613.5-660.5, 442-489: 0.86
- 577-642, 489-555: 0.99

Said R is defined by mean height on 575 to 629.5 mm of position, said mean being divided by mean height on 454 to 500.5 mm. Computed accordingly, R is 0.9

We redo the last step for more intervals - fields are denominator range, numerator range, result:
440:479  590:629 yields 0.82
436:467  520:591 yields 0.78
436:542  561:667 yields 0.91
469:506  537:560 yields 0.90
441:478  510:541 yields 0.82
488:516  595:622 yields 0.94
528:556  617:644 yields 1.05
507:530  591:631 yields 0.98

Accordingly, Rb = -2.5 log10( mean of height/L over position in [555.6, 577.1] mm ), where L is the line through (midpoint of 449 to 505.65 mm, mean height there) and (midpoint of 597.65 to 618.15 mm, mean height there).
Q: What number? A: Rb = 0.08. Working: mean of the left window 45.4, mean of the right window 39.3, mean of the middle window 38.2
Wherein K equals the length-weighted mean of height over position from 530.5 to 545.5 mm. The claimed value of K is 38.2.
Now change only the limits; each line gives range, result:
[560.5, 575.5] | 38.3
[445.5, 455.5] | 50.5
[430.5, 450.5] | 47.2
